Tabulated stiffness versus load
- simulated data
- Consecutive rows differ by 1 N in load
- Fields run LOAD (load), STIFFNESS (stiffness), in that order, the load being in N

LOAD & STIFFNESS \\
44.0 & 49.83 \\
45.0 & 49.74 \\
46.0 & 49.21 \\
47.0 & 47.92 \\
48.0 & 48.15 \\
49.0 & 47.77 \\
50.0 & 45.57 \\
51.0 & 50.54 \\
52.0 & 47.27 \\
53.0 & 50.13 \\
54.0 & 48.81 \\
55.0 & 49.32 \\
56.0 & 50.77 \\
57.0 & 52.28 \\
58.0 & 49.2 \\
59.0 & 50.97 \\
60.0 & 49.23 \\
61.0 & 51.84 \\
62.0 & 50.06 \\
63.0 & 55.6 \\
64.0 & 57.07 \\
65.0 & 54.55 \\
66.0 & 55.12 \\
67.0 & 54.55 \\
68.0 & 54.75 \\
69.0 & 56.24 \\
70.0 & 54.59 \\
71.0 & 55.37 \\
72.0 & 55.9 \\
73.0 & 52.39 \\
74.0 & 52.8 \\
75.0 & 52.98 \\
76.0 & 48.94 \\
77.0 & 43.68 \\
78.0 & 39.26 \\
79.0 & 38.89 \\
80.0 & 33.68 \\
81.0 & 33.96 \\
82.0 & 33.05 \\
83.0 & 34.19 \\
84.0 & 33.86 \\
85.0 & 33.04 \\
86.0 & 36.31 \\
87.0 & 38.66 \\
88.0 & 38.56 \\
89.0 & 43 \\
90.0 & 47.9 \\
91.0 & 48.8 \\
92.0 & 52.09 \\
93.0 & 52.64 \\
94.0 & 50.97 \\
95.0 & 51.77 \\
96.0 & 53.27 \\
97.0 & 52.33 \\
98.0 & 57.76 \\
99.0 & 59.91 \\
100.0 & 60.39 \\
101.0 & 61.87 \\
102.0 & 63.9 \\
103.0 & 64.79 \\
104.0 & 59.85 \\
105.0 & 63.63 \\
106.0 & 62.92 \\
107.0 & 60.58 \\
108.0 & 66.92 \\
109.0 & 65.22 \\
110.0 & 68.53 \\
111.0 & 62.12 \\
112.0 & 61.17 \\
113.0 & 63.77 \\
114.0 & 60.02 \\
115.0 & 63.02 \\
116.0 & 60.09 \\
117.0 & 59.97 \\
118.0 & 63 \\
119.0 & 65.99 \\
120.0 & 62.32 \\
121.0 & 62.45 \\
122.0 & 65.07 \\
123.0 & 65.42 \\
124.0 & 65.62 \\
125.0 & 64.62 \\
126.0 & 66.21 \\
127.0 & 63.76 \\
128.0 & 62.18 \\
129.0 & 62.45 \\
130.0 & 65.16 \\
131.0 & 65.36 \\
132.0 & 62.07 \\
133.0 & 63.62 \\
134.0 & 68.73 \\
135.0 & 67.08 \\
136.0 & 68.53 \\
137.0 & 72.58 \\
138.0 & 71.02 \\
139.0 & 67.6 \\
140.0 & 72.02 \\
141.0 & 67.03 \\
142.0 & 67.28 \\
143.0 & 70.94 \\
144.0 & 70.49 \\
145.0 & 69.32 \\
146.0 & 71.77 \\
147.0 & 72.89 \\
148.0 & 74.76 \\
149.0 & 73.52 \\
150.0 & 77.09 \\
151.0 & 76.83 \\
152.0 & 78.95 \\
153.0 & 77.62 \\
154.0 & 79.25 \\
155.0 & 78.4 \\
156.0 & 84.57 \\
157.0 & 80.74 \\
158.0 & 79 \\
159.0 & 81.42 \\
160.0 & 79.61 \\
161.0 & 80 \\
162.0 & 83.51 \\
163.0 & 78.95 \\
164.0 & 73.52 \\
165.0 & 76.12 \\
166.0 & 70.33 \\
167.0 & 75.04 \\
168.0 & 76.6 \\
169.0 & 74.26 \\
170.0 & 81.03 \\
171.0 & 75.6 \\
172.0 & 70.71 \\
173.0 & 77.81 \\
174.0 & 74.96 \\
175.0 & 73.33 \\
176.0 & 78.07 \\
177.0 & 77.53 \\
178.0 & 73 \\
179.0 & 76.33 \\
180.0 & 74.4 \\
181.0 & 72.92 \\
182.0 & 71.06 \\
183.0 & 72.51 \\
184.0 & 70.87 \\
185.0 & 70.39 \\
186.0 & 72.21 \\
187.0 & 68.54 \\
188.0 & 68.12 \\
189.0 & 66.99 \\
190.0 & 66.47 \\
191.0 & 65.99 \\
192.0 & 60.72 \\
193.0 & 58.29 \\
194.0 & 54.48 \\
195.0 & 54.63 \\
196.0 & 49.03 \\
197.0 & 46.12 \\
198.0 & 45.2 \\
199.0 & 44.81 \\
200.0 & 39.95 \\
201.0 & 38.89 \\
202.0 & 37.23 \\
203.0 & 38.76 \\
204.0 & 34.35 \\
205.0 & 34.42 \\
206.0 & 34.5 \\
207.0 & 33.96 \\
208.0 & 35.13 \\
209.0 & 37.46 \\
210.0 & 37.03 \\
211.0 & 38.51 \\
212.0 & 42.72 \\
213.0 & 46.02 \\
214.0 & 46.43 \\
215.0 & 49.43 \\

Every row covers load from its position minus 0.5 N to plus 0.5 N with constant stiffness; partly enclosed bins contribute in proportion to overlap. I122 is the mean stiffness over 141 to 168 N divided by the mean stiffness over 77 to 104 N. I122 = 1.6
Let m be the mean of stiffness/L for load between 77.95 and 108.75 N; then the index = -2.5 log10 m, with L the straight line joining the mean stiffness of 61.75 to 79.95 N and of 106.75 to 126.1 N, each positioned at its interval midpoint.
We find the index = 0.17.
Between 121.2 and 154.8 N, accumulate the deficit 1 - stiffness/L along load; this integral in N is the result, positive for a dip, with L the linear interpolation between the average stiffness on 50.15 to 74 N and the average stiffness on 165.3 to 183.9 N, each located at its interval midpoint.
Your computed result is -0.9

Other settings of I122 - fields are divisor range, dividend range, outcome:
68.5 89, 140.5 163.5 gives 1.76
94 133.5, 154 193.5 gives 1.19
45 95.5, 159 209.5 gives 1.32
